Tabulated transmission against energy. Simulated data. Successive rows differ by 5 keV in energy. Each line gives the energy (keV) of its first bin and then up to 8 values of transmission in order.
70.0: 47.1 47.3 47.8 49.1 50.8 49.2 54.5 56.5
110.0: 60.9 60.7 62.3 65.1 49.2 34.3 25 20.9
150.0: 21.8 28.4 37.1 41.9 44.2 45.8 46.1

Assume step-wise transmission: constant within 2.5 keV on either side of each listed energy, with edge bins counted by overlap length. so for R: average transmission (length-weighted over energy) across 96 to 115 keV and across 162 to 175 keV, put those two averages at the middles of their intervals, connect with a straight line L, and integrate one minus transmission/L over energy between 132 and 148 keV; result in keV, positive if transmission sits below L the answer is 7.23 keV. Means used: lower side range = 57.1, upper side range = 43.3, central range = 27.3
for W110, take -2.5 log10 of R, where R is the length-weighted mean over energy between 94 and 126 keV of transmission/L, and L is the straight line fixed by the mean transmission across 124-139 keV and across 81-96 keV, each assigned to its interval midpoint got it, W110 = -0.23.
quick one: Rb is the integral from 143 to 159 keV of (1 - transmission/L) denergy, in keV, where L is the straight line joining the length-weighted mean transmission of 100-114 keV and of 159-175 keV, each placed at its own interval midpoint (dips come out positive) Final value 7.32 keV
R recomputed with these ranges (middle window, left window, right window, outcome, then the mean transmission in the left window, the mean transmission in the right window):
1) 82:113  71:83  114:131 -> -0.14 keV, 47.6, 60.1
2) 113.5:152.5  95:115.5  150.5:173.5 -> 5.18 keV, 56.8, 36.8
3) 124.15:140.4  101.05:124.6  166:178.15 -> 3.49 keV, 60.2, 44.7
